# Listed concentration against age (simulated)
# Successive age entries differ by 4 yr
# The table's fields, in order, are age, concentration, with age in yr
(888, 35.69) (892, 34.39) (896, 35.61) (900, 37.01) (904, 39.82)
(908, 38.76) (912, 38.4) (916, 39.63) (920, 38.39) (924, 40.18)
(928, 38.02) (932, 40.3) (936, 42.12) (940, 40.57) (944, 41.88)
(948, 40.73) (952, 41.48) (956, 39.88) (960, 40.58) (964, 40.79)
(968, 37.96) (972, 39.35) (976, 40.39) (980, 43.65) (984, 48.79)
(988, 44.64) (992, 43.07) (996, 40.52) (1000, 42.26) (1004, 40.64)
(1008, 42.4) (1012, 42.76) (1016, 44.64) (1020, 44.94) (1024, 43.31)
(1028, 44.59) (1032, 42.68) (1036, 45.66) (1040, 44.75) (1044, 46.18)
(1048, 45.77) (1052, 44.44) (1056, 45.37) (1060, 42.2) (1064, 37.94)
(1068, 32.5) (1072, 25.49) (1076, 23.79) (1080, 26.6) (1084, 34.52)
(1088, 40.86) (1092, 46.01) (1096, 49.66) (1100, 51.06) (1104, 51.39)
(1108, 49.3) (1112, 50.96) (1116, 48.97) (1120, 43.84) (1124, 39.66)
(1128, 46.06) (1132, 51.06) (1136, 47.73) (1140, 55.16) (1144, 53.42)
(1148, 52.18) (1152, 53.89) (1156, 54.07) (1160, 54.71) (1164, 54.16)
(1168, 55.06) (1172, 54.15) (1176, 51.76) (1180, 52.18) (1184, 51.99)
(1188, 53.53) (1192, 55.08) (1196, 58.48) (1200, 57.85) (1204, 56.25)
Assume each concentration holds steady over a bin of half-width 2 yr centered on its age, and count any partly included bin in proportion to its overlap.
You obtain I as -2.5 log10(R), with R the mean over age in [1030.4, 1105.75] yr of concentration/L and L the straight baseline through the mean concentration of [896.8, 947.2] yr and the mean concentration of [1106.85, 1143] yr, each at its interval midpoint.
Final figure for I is 0.123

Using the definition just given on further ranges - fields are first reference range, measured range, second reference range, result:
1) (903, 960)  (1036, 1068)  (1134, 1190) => 0.088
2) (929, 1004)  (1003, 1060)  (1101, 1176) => 0.023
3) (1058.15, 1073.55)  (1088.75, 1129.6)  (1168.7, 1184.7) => -0.143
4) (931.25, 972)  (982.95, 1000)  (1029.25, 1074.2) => -0.076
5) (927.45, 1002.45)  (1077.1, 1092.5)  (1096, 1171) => 0.335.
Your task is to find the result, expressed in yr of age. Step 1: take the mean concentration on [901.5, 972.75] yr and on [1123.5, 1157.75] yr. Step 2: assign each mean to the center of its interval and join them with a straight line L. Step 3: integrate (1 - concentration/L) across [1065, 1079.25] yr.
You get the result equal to 5.8 yr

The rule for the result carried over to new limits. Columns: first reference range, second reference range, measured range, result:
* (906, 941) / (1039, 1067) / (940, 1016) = -1.2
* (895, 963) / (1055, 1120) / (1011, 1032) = -1.8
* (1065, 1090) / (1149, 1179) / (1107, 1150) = -4.5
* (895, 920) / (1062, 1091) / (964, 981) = -2.0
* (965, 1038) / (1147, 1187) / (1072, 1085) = 5.6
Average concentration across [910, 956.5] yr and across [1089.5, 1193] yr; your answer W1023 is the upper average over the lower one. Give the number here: 1.3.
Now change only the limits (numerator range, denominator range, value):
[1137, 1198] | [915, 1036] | 1.29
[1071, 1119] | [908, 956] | 1.05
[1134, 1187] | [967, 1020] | 1.25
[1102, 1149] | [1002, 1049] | 1.12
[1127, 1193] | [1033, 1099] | 1.33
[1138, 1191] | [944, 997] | 1.28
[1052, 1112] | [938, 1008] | 0.97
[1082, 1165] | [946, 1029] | 1.16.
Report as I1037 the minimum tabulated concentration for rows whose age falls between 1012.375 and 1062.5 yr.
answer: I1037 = 42.2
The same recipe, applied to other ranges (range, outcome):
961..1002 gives 37.96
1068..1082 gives 23.79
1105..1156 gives 39.66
